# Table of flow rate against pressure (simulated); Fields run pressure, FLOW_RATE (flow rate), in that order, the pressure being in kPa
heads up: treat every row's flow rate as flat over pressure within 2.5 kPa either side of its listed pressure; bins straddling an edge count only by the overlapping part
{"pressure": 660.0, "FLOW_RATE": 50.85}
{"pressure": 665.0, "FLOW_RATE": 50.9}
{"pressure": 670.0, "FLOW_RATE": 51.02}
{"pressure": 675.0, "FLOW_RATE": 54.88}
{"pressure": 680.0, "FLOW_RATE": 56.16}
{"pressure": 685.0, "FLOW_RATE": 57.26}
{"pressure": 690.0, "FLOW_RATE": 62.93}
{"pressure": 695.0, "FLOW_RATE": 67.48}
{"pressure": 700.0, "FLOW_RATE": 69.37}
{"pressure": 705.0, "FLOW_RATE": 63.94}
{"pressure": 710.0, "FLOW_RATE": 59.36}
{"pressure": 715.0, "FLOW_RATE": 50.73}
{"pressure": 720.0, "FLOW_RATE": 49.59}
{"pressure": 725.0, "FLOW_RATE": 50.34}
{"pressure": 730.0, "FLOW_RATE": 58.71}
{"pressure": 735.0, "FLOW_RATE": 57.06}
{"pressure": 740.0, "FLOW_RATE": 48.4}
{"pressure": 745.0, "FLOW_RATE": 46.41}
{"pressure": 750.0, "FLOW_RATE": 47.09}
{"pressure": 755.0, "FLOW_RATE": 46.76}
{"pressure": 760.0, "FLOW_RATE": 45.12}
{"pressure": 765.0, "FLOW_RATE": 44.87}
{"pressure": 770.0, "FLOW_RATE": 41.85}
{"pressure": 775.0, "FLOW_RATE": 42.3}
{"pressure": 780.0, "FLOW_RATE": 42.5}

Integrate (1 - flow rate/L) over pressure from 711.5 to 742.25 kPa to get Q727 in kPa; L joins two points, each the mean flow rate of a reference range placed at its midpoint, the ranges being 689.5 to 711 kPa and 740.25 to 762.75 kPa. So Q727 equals 1.4 kPa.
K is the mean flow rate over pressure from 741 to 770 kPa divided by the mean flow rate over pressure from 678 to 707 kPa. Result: 0.73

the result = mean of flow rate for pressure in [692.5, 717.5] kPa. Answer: 62.2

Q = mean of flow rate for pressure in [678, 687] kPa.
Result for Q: 56.7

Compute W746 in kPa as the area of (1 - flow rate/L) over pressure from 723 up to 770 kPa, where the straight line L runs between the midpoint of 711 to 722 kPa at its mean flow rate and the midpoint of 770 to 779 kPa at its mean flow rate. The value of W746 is -2.3 kPa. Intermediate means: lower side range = 51.4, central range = 49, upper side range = 42.2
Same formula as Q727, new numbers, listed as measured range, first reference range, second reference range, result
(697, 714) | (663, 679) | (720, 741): -3.19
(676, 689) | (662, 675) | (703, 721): -0.99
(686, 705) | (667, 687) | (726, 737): -3.45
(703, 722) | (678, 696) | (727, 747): 0.26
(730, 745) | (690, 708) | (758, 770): 0.18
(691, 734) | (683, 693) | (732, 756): -2.26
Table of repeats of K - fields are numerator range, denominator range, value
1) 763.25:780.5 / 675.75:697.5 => 0.71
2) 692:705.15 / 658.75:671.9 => 1.32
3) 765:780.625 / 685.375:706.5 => 0.65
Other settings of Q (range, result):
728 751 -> 51.7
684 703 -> 64.8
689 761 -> 54.9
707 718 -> 55.2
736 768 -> 46.9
